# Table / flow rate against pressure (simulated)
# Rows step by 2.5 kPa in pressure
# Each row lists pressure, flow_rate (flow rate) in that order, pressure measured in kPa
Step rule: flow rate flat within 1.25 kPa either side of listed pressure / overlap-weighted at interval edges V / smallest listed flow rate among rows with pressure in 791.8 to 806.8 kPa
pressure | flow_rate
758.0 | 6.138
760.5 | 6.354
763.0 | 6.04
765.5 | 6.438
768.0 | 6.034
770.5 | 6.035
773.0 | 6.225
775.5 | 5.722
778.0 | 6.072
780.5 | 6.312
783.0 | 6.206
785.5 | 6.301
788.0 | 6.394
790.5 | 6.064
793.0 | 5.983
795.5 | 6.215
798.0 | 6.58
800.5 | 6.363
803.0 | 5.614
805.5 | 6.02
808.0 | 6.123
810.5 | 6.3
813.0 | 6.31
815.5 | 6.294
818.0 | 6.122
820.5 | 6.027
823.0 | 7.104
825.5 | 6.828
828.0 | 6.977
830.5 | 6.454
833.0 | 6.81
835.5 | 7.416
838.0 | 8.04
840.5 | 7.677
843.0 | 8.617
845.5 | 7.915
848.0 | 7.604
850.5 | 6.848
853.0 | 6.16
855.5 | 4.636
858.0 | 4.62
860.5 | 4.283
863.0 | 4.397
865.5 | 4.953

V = 5.614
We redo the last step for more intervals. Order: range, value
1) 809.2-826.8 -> 6.027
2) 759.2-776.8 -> 5.722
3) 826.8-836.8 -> 6.454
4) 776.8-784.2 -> 6.072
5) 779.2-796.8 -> 5.983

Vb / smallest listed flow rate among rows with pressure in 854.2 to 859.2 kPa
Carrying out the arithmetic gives 4.62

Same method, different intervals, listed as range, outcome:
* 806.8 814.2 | 6.123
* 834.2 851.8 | 6.848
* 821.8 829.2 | 6.828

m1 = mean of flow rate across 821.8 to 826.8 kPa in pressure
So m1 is 6.96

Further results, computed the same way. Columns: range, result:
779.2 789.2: 6.3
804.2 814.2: 6.18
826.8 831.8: 6.71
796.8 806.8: 6.14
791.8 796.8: 6.1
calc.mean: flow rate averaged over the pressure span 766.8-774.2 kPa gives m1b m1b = 6.1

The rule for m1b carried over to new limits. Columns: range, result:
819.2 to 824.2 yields 6.56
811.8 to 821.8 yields 6.19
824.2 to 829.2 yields 6.9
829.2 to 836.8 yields 6.9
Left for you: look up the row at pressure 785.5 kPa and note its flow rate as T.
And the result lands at 6.301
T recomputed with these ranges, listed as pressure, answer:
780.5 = 6.312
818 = 6.122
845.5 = 7.915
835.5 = 7.416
